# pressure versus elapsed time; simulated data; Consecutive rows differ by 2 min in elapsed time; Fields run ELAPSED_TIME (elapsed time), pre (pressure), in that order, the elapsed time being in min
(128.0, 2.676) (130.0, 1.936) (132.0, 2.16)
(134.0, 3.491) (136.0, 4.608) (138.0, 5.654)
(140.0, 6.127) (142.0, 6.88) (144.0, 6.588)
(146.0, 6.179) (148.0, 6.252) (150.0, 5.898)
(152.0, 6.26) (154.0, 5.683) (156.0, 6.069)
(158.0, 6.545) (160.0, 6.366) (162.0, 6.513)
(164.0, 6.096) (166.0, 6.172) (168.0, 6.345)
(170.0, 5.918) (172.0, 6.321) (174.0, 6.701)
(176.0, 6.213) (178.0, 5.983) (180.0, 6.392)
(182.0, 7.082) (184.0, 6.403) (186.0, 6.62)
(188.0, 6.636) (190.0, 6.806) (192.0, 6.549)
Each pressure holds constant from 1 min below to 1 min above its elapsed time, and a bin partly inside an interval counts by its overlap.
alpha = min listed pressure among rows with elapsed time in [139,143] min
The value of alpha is 6.127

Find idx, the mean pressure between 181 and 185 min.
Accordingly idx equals 6.74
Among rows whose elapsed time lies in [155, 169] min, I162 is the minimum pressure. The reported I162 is 6.069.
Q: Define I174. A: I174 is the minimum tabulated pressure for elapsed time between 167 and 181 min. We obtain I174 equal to 5.918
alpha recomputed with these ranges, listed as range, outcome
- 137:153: 5.654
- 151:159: 5.683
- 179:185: 6.392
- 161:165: 6.096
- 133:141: 3.491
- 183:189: 6.403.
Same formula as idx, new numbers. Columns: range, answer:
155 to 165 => 6.32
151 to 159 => 6.14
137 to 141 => 5.89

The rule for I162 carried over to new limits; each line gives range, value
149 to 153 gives 5.898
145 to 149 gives 6.179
